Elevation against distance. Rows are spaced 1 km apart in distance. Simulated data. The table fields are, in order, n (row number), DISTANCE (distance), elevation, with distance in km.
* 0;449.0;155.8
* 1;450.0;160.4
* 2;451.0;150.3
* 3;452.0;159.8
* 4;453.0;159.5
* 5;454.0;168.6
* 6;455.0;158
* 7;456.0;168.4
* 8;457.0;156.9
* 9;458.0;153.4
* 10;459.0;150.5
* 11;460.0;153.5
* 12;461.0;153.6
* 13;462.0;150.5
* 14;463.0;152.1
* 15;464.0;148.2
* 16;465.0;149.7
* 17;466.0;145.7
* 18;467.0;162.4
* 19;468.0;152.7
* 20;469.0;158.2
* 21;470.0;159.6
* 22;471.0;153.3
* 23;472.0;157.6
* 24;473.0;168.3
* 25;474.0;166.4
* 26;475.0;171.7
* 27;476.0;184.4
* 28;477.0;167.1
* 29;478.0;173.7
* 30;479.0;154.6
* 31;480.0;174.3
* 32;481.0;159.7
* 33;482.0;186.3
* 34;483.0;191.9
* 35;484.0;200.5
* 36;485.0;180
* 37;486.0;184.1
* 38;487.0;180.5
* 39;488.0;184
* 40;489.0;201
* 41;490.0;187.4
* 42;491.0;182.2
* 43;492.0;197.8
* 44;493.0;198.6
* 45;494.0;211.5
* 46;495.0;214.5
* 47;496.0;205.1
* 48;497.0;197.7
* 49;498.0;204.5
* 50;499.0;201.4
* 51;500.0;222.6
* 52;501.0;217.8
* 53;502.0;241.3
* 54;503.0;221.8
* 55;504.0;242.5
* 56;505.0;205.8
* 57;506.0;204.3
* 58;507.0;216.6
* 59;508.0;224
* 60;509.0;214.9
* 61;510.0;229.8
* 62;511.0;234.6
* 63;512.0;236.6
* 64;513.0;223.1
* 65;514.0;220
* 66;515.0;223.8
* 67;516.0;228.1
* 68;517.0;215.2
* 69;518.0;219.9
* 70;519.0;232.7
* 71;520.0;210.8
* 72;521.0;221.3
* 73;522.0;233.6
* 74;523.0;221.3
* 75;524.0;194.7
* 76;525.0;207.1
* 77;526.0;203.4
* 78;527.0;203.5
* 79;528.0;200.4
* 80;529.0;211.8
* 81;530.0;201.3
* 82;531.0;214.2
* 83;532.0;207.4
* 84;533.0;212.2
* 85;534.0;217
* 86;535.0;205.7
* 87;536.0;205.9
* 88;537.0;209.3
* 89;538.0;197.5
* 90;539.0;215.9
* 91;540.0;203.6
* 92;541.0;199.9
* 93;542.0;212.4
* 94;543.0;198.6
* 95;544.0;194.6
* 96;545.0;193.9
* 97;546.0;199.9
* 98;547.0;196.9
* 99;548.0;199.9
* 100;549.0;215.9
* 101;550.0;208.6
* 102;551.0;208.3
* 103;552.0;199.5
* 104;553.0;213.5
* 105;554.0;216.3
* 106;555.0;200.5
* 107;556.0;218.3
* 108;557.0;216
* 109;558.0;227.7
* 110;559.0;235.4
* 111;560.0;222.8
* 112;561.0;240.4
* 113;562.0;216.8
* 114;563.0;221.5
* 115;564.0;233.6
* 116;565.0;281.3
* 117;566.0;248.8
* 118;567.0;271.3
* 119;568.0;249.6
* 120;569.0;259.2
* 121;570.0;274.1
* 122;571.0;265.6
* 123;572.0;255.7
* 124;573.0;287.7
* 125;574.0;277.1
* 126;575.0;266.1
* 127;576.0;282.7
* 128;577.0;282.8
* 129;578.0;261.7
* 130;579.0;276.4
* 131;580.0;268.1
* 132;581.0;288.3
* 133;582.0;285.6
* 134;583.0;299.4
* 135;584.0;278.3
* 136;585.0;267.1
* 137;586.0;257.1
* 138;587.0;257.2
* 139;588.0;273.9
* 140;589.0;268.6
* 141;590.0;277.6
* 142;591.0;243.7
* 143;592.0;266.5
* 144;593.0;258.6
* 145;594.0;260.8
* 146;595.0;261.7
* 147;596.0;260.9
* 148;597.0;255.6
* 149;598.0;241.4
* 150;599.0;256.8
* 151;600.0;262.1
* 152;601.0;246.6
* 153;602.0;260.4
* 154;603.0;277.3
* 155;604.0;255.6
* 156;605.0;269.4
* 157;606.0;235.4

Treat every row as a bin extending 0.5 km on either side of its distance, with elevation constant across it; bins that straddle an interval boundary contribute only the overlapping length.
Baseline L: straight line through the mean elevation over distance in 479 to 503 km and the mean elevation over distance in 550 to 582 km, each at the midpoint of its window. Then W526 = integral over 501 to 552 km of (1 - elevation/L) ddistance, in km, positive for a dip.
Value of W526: 1.5 km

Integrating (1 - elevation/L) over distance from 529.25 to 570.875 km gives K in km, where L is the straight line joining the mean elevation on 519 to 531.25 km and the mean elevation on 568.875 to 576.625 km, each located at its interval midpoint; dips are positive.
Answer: 4.11 km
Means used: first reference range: 211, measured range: 219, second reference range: 272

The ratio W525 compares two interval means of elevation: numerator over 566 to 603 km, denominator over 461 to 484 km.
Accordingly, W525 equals 1.63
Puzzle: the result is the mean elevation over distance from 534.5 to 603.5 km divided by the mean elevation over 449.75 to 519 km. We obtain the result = 1.3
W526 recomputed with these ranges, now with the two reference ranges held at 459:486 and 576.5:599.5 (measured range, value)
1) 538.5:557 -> 2.1 km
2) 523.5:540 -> 0.8 km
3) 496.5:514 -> -2.4 km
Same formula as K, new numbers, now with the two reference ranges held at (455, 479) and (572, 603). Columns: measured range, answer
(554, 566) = 0.7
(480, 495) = -1.0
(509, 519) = -1.2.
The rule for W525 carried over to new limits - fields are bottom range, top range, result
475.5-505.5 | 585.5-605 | 1.33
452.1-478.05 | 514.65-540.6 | 1.33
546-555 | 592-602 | 1.24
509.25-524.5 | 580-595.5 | 1.21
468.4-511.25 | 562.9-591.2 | 1.39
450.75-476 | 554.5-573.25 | 1.54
